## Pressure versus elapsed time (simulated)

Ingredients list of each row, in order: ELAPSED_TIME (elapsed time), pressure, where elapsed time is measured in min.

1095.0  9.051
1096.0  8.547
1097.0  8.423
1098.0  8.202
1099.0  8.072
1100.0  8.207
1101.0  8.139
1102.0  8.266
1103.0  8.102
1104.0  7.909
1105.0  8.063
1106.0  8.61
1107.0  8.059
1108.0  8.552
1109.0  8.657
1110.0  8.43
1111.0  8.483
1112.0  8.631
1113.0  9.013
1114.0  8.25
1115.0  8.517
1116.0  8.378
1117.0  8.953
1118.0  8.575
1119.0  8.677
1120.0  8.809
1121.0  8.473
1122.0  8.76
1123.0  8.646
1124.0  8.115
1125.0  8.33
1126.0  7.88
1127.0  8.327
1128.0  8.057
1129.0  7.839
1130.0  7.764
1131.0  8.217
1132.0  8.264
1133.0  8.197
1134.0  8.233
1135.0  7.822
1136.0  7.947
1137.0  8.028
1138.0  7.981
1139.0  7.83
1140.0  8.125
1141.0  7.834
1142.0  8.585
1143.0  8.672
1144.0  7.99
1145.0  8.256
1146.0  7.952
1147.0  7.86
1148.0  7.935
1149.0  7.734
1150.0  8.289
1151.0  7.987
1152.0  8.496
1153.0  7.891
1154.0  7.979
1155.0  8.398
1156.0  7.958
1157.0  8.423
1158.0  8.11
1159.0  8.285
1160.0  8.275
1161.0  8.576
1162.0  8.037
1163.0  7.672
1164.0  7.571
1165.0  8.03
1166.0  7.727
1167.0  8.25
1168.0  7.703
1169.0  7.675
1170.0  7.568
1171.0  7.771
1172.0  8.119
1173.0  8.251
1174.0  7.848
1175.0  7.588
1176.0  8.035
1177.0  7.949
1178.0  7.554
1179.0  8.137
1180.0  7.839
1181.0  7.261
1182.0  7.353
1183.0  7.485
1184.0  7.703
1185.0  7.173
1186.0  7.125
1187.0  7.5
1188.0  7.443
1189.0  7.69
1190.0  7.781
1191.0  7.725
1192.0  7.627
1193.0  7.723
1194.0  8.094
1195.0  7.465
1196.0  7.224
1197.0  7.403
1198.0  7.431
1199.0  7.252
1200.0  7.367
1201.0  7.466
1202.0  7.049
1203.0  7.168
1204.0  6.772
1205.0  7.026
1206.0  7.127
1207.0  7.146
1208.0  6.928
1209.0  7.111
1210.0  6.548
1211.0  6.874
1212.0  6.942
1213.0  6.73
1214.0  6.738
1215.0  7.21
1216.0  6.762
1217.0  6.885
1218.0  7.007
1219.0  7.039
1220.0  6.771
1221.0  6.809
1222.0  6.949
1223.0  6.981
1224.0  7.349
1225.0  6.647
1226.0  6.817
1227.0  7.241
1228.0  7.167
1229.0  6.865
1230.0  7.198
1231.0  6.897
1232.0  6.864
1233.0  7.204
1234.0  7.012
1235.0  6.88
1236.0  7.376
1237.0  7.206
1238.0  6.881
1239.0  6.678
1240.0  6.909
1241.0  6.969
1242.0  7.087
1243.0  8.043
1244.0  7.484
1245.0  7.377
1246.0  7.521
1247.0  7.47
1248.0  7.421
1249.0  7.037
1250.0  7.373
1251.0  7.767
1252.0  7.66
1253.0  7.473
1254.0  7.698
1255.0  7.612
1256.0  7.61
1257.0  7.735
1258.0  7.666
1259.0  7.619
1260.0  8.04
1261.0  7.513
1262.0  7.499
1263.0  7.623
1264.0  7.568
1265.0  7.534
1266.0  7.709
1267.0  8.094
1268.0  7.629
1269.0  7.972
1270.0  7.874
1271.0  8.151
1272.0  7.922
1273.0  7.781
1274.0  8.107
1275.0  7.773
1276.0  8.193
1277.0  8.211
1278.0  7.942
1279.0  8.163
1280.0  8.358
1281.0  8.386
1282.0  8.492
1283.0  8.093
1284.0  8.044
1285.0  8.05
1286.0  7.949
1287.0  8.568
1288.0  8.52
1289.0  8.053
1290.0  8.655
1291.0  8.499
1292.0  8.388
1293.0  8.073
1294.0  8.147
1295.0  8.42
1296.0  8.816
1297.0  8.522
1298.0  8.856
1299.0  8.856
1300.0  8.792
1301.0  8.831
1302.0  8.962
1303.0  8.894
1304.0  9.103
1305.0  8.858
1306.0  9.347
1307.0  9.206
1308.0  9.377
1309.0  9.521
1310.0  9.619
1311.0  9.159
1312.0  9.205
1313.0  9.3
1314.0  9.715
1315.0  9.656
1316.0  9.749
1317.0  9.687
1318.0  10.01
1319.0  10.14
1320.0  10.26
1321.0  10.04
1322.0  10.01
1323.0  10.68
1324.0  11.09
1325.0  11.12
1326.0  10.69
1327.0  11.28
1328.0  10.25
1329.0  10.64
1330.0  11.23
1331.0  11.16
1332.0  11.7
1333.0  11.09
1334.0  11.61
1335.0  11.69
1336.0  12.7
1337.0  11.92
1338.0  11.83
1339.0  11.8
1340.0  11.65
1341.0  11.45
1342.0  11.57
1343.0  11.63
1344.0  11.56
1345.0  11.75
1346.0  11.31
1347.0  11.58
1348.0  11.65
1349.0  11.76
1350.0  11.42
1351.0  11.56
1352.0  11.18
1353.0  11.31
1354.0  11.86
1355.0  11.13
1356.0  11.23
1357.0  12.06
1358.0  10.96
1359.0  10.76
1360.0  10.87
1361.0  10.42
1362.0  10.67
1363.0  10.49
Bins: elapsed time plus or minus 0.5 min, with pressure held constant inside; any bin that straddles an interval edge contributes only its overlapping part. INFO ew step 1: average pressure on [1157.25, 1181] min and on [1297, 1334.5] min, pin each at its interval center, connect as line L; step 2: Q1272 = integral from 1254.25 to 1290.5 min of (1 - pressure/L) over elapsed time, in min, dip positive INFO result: 5.3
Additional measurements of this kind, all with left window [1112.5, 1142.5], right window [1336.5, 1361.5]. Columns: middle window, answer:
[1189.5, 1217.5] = 6.5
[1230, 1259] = 7.7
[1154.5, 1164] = 0.6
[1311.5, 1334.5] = 1.3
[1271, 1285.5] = 3.2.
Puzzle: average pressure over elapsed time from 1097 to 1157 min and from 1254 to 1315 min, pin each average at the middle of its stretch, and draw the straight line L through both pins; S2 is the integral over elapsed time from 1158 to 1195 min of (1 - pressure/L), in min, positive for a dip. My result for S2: 2.2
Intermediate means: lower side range 8.24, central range 7.78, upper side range 8.36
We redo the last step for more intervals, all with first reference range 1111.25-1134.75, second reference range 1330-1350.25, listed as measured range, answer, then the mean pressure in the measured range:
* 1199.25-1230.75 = 8.9 min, 6.99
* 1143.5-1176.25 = 3.4 min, 8.01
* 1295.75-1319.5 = 4.0 min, 9.26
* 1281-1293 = 2.8 min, 8.3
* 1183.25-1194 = 2.1 min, 7.57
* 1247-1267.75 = 5.6 min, 7.61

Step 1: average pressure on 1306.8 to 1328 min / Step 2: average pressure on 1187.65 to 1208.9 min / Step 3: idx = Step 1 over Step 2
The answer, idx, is 1.4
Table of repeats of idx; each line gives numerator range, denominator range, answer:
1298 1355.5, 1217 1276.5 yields 1.43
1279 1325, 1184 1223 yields 1.26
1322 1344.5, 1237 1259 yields 1.53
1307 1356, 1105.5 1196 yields 1.35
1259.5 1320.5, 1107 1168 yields 1.04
